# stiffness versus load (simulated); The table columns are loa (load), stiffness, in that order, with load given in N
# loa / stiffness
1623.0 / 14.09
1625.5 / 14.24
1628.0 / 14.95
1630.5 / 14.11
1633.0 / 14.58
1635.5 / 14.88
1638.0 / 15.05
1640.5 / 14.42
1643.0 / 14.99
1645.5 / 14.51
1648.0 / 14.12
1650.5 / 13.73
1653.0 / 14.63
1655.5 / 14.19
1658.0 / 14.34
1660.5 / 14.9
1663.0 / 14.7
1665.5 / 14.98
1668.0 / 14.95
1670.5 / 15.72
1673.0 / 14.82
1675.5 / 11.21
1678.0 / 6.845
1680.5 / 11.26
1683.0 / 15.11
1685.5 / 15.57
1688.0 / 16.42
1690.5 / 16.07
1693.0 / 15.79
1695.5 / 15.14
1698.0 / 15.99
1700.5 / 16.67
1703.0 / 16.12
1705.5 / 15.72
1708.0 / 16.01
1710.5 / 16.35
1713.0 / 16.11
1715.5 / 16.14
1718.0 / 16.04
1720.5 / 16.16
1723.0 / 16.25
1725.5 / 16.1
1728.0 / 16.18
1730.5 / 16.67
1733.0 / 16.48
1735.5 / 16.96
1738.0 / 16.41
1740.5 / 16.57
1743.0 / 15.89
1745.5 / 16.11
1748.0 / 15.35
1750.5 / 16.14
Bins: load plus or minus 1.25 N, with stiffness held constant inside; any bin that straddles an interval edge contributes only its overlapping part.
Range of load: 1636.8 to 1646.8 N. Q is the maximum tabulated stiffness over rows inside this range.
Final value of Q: 15.05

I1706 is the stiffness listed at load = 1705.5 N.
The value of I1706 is 15.72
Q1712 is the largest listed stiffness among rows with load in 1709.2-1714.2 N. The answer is 16.35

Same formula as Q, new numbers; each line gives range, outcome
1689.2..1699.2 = 16.07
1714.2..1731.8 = 16.67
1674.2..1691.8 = 16.42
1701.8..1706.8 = 16.12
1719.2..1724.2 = 16.25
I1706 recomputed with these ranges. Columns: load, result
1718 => 16.04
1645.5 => 14.51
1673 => 14.82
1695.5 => 15.14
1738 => 16.41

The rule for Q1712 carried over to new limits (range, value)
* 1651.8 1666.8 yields 14.98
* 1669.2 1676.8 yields 15.72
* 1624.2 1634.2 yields 14.95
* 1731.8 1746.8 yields 16.96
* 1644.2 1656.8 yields 14.63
